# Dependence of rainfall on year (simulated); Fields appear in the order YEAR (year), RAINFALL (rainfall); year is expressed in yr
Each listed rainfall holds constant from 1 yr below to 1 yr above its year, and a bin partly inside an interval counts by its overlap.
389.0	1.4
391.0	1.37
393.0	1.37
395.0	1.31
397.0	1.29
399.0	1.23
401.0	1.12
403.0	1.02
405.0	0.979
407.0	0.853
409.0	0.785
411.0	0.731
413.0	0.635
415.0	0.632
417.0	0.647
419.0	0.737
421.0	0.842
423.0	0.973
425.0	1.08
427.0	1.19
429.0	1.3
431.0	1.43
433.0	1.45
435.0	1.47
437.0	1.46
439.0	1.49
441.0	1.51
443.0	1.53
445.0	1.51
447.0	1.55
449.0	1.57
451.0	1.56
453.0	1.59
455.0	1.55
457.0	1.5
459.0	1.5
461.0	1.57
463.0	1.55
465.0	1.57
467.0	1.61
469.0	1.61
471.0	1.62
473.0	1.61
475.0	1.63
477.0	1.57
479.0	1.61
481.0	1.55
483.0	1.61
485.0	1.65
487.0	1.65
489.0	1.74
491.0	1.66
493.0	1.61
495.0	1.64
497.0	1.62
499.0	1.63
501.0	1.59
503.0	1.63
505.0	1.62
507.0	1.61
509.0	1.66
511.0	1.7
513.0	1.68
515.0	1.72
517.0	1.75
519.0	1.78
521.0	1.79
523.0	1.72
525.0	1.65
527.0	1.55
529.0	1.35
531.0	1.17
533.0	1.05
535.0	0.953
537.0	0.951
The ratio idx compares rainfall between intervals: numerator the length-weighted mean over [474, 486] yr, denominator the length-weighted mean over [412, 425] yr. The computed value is 2.08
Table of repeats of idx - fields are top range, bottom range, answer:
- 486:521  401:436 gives 1.69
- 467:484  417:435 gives 1.43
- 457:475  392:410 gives 1.43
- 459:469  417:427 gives 1.73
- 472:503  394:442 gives 1.49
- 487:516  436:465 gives 1.08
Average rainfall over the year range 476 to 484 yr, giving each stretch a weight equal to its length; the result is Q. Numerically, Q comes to 1.58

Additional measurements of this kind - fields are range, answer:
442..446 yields 1.52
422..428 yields 1.08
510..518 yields 1.71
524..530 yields 1.52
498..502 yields 1.61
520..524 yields 1.75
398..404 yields 1.12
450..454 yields 1.58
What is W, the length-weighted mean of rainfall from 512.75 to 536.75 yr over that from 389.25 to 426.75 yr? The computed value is 1.50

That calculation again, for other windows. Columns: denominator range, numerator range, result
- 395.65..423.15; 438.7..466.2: 1.72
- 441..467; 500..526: 1.09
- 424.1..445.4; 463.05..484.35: 1.14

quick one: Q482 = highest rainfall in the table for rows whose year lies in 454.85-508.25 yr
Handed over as 1.74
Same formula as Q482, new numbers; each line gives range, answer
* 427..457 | 1.59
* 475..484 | 1.63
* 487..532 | 1.79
